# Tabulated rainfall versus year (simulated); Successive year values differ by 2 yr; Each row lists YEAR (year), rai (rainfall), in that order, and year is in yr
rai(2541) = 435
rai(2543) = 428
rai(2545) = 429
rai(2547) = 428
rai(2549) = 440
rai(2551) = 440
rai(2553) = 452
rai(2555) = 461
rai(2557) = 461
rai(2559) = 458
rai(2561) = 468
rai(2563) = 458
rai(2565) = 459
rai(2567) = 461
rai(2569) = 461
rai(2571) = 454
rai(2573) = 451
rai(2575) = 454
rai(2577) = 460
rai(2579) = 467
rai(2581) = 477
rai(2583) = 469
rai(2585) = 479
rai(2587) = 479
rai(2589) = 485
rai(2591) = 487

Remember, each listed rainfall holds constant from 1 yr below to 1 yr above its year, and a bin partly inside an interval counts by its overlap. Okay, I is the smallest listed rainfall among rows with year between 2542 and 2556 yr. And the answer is 428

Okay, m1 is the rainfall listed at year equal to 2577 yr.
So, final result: 460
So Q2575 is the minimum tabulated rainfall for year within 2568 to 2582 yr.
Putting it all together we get 451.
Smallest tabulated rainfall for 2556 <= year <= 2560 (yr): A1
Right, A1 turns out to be 458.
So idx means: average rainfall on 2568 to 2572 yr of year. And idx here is 458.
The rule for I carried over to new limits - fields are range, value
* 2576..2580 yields 460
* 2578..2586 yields 467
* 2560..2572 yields 454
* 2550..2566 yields 440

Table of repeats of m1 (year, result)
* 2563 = 458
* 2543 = 428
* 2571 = 454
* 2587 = 479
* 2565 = 459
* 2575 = 454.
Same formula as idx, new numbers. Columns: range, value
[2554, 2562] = 462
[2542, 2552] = 433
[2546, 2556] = 444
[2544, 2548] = 428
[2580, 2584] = 473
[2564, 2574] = 457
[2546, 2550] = 434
